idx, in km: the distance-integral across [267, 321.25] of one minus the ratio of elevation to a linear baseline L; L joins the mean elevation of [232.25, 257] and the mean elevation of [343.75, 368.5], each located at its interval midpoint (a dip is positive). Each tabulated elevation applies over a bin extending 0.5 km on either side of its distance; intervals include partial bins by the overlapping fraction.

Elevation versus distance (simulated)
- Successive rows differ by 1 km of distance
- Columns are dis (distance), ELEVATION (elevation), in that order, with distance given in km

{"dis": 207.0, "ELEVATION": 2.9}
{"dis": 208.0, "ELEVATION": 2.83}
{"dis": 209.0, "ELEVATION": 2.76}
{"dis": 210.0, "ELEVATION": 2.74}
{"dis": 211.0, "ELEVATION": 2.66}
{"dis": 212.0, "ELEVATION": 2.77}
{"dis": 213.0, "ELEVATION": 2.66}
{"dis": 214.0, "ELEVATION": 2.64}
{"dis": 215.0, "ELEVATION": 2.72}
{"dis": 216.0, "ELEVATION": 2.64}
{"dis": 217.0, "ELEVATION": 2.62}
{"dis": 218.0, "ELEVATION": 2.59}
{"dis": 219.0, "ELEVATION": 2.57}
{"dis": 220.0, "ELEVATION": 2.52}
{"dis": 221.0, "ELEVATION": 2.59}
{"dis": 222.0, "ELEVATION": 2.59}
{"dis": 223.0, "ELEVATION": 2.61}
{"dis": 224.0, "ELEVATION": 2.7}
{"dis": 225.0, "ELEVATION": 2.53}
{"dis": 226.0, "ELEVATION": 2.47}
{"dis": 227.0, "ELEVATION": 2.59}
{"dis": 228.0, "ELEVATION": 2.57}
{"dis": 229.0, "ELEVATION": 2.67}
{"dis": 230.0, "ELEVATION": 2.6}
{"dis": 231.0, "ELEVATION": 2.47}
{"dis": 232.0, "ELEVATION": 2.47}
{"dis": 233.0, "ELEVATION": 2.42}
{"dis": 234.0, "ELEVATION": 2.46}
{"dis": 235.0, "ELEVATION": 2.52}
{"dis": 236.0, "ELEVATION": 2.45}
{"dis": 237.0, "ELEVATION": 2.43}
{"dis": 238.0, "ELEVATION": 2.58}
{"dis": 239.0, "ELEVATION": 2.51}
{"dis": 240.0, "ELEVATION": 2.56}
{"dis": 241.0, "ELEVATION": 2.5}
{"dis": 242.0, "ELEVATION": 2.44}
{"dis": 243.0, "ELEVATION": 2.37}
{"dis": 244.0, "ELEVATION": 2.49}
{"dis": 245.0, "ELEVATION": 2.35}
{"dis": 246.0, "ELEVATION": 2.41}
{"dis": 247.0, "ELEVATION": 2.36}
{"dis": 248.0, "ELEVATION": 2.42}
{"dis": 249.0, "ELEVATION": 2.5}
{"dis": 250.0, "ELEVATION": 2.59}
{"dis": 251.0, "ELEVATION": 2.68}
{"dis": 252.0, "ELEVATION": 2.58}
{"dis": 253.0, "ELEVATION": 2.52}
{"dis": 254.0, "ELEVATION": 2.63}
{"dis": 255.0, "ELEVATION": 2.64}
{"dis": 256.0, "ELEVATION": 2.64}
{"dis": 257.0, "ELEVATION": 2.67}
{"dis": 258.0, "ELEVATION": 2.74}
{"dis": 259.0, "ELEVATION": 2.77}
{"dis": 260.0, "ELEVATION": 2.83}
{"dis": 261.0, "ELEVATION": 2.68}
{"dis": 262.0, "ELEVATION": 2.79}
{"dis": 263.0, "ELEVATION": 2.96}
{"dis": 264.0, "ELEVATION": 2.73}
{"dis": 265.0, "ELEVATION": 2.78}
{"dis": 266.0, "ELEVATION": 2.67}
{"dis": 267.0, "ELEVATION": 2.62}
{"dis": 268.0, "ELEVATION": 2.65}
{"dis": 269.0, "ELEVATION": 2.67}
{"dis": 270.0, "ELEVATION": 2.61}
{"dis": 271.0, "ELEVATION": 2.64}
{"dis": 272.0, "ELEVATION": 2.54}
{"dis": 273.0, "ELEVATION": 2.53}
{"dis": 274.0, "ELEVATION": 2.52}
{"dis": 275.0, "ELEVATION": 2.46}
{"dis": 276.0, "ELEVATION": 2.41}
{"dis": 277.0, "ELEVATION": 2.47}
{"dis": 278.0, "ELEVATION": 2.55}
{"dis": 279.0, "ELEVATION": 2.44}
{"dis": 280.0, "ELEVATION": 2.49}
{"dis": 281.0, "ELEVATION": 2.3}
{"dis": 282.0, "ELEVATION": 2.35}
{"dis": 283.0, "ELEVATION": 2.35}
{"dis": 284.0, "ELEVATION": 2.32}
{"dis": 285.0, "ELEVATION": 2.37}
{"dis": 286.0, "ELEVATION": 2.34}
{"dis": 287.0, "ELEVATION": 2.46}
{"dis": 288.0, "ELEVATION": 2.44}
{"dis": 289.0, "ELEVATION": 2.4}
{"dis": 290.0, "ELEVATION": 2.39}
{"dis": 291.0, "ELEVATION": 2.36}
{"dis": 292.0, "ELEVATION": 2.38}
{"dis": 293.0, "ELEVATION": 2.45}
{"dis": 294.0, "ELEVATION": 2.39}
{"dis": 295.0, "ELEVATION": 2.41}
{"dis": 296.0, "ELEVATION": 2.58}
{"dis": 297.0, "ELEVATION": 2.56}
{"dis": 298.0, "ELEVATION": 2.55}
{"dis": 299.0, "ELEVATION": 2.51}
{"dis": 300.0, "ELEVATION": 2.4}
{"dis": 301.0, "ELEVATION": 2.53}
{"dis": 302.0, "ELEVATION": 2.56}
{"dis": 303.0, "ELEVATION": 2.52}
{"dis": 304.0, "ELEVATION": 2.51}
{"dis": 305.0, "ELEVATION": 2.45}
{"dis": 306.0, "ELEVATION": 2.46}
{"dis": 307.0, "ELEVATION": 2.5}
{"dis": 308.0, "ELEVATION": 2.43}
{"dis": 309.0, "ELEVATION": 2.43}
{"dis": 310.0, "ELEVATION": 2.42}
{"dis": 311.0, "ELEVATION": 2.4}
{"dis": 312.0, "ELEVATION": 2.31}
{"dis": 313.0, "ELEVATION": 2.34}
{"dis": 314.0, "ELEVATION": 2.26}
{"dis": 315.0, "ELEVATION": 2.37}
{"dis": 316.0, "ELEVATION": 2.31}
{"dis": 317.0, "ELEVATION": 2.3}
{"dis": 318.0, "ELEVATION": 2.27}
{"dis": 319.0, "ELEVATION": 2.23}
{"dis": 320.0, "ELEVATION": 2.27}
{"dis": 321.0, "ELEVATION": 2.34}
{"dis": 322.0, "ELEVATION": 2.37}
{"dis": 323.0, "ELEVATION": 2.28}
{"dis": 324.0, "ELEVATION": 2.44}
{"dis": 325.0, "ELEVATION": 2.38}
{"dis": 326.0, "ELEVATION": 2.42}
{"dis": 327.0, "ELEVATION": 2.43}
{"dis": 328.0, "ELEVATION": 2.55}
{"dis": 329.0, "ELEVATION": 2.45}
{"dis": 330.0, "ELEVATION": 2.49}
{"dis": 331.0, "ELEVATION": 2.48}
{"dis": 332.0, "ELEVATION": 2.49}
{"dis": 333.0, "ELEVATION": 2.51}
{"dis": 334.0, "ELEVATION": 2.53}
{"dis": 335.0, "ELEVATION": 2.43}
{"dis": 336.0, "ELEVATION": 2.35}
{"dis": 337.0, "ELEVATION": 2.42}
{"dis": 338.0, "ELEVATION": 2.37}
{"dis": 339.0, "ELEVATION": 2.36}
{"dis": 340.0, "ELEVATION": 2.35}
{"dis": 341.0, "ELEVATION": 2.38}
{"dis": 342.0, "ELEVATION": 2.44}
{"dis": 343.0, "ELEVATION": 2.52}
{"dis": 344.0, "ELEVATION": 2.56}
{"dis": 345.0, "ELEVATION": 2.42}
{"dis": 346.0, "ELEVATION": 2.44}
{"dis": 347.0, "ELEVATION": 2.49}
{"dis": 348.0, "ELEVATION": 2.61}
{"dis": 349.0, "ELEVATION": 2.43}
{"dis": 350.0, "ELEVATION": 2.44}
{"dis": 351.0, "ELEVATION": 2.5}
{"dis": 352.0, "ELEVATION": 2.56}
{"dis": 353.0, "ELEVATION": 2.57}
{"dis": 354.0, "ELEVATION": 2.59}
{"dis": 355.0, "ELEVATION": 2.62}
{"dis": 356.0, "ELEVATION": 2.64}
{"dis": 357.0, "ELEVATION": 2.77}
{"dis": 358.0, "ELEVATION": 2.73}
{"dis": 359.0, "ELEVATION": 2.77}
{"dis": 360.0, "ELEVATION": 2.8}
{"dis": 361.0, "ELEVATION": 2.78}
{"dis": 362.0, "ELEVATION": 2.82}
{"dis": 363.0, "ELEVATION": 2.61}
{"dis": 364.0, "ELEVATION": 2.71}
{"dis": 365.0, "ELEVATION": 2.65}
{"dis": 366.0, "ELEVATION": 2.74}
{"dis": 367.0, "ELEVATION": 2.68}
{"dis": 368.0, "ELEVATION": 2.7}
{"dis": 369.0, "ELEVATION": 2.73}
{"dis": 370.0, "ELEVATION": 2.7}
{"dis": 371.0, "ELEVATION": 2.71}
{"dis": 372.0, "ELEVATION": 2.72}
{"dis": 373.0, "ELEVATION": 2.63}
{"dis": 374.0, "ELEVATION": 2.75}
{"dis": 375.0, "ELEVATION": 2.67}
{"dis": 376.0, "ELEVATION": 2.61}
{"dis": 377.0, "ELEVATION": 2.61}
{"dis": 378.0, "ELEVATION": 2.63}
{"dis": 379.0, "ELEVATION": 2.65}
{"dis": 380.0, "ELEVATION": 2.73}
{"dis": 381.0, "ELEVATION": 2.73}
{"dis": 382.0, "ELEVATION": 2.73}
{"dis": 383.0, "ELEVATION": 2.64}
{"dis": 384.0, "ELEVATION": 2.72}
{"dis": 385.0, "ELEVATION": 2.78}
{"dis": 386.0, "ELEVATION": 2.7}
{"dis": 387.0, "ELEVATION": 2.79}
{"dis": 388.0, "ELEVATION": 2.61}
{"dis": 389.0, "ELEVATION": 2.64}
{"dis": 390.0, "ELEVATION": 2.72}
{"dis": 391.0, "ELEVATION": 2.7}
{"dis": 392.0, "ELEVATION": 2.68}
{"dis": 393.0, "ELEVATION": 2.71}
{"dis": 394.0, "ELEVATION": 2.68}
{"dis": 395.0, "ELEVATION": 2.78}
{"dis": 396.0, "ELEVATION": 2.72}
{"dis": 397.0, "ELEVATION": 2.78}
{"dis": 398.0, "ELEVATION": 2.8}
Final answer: 2.6 km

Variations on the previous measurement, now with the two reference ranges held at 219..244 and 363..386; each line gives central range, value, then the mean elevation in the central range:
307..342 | 3.2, 2.39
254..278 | -0.8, 2.65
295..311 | 0.7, 2.49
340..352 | 0.8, 2.47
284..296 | 0.9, 2.4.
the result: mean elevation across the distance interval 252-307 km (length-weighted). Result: 2.54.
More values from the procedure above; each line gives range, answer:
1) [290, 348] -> 2.43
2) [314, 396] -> 2.57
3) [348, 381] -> 2.66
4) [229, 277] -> 2.57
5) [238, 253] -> 2.49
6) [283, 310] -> 2.45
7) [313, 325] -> 2.32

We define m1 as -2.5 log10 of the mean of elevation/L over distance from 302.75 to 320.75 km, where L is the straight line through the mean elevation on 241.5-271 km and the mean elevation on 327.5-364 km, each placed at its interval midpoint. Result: 0.08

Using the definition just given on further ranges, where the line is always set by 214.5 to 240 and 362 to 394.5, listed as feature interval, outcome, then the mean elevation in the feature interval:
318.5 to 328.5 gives 0.12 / 2.37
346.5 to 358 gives 0.04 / 2.57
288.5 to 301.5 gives 0.07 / 2.45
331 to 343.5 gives 0.10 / 2.43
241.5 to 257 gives 0.03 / 2.51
